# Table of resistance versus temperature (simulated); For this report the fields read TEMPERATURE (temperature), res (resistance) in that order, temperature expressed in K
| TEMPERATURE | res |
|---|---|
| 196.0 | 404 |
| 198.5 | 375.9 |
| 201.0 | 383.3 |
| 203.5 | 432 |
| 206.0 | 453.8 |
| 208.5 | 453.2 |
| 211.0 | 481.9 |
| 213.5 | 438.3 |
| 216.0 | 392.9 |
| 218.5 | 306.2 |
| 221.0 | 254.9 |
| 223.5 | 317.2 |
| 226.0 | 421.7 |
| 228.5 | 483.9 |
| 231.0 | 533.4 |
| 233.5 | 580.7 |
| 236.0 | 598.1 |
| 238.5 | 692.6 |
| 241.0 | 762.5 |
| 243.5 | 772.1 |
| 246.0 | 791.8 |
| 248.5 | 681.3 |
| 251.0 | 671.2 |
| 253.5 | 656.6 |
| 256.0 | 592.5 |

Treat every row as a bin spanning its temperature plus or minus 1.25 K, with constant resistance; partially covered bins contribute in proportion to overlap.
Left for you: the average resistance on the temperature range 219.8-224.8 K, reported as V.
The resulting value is 288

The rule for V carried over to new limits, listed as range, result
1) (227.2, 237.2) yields 548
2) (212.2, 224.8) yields 343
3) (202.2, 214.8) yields 451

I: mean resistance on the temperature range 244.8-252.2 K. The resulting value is 715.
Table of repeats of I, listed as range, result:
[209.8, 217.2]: 438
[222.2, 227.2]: 368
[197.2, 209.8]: 420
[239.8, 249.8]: 751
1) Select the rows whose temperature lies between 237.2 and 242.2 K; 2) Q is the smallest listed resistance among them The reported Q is 692.6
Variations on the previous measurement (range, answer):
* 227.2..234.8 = 483.9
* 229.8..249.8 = 533.4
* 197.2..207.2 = 375.9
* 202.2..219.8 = 306.2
